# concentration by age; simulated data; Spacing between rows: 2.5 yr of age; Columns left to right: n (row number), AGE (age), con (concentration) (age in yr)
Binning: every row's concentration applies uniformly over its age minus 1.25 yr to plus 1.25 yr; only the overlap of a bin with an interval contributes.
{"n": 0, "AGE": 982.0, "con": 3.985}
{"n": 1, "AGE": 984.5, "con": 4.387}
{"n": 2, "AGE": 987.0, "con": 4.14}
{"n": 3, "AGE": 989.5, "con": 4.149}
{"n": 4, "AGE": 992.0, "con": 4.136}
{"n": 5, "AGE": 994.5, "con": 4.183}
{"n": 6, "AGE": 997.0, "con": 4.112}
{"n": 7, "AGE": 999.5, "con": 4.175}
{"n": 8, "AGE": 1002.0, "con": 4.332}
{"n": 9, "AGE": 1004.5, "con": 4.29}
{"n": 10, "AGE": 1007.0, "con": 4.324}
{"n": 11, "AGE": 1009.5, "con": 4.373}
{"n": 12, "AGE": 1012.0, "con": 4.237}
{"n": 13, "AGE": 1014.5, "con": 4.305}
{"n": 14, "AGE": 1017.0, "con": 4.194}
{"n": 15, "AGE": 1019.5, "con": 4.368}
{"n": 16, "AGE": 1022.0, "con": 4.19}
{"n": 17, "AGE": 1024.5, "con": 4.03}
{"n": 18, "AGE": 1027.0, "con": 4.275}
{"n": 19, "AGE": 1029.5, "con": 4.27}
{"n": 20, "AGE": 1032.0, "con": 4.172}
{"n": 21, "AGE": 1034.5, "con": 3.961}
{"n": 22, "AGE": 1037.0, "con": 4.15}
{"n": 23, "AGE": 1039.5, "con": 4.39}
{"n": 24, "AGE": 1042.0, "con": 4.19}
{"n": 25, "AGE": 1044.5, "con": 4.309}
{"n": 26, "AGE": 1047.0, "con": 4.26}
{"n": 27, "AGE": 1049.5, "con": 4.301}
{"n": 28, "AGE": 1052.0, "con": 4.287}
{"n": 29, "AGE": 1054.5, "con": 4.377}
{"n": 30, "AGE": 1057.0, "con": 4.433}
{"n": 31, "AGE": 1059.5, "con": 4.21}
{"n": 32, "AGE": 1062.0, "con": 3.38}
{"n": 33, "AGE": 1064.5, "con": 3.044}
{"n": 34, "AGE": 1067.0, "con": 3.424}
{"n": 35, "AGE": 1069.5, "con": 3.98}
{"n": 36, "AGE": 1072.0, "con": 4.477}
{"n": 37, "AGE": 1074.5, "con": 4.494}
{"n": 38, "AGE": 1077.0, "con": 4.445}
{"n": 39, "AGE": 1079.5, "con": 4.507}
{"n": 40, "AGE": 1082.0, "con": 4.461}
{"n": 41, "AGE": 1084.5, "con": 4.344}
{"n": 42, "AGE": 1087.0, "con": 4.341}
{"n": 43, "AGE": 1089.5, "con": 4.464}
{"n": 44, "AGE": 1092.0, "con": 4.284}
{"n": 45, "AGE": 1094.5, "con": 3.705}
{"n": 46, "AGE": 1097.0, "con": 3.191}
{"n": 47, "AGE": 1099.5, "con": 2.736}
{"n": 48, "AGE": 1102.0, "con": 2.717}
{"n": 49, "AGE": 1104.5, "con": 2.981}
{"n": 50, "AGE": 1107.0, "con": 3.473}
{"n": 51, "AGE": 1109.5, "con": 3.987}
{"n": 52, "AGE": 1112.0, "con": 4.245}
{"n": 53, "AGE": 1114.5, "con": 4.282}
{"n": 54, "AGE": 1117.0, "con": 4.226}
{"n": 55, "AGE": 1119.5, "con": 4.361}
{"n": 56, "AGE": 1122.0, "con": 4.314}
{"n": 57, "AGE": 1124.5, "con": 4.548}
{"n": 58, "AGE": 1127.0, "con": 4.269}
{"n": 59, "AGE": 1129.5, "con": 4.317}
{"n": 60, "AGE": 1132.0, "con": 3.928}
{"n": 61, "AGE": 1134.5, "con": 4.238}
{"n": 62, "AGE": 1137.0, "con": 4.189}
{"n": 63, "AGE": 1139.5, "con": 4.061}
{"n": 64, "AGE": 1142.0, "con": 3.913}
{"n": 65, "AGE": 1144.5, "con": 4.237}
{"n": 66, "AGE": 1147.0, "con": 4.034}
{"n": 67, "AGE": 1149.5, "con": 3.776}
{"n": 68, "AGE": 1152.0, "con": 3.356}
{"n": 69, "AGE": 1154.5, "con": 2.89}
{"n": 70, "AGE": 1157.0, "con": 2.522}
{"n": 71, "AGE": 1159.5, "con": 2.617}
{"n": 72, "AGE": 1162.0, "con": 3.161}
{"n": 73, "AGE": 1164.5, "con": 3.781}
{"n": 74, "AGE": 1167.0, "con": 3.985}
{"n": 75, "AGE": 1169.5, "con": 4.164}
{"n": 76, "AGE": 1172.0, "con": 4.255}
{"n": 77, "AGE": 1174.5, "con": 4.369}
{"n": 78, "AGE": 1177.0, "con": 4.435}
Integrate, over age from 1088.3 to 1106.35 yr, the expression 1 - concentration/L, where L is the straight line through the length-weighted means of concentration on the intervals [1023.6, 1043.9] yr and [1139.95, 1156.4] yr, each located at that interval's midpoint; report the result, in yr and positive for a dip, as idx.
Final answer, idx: 2.16 yr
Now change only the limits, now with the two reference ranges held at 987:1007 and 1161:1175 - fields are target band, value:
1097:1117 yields 2.6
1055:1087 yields -0.2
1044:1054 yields -0.4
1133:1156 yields 0.8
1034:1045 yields -0.2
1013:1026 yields -0.2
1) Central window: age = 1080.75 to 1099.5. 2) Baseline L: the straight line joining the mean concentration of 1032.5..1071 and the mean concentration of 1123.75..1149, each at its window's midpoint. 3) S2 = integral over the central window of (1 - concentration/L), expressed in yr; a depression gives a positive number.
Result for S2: 0.3 yr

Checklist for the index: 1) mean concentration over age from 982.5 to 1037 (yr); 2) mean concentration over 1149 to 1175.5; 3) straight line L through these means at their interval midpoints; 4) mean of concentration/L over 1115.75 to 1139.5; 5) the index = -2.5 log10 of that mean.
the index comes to -0.16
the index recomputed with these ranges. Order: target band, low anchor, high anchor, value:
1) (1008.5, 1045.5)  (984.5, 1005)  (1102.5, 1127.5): -0.02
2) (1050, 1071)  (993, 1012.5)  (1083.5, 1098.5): 0.05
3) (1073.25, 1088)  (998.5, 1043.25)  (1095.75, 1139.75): -0.11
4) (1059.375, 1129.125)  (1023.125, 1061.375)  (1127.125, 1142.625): 0.06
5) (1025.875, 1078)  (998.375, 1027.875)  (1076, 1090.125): 0.06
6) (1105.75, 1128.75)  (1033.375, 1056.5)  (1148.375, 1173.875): -0.12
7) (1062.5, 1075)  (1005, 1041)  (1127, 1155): 0.08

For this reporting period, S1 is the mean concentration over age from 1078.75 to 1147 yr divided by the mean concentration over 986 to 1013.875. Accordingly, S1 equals 0.9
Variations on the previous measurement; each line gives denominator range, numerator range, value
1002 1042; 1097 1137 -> 0.92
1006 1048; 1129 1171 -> 0.88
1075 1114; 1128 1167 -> 0.95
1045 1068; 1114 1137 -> 1.07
